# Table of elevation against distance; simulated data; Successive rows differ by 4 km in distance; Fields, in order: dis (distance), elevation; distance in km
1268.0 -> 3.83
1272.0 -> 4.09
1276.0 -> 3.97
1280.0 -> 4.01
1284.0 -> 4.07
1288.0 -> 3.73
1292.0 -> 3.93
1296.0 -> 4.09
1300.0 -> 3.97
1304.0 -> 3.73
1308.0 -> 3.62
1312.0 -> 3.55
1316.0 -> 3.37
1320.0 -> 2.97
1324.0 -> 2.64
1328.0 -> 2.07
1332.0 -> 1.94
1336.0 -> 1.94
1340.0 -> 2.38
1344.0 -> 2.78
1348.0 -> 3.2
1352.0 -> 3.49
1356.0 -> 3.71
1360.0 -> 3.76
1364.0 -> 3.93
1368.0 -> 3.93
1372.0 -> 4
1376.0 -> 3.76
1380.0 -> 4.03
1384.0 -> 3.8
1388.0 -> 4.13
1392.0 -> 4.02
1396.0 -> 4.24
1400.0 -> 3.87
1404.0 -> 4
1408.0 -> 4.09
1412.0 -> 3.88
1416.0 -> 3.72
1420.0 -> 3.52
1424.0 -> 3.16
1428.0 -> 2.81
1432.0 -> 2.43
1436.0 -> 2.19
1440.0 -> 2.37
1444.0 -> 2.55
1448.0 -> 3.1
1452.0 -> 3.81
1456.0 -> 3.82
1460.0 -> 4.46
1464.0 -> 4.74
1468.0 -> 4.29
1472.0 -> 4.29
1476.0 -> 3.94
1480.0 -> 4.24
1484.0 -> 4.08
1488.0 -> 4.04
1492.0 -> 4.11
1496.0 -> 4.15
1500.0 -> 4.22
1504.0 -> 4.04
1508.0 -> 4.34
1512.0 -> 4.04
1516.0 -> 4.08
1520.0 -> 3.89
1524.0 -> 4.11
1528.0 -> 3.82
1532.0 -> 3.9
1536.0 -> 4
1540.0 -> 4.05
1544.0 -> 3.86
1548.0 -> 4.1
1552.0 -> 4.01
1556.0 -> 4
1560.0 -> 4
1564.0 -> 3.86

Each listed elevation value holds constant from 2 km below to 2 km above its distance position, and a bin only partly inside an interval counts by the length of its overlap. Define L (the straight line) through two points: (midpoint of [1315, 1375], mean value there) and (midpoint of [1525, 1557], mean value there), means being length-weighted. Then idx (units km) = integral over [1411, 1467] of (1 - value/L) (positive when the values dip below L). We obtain 2.9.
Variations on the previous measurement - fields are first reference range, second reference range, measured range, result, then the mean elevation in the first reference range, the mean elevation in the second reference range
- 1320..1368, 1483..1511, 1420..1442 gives 5.7 km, 2.94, 4.14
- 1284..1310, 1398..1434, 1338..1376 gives 2.0 km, 3.86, 3.5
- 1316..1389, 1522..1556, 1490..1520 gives -2.2 km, 3.24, 3.98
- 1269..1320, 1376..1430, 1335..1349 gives 4.5 km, 3.81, 3.79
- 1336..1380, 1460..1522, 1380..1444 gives 4.4 km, 3.45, 4.18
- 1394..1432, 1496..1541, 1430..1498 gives 2.9 km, 3.63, 4.05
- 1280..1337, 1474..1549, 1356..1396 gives -4.2 km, 3.31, 4.05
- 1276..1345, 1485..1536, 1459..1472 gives -2.0 km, 3.25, 4.06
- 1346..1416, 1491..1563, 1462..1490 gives -1.8 km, 3.87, 4.04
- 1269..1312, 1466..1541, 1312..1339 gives 9.4 km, 3.9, 4.09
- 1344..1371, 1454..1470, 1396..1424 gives 1.0 km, 3.62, 4.33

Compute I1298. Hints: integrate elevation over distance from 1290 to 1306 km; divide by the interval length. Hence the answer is 3.93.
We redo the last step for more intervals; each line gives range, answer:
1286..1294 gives 3.83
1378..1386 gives 3.92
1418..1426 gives 3.34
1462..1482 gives 4.3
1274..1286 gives 4.02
